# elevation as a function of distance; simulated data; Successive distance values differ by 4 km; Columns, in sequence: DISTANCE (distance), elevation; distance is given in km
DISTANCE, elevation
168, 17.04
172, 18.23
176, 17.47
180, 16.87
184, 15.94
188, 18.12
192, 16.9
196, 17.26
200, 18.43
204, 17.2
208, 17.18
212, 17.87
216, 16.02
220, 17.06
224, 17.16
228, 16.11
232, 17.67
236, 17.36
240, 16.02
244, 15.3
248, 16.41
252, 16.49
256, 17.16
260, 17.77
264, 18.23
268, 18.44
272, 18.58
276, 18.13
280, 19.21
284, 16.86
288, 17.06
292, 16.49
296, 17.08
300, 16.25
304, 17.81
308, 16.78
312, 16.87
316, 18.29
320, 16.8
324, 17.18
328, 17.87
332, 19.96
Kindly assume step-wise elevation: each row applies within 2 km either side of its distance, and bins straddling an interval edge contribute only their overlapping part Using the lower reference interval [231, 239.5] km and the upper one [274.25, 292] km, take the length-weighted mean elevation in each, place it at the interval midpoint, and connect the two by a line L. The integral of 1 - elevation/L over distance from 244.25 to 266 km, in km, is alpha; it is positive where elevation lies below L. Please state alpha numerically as 0.44 km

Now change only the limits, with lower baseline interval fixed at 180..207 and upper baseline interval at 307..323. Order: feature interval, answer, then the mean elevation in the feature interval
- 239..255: 1.0 km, 16.1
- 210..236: 0.4 km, 17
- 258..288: -1.5 km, 18.1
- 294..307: 0.1 km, 17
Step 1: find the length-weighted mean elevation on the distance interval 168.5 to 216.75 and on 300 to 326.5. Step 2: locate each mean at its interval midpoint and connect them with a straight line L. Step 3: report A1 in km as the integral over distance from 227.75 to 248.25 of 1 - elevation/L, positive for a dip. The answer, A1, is 0.91 km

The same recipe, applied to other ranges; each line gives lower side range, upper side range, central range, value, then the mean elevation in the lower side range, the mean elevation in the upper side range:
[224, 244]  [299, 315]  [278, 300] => -0.4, 16.7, 17.1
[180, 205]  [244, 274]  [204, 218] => 0.2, 17.3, 17.4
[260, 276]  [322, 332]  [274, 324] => 2.3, 18.3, 18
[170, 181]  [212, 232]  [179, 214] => -0.2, 17.6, 16.8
